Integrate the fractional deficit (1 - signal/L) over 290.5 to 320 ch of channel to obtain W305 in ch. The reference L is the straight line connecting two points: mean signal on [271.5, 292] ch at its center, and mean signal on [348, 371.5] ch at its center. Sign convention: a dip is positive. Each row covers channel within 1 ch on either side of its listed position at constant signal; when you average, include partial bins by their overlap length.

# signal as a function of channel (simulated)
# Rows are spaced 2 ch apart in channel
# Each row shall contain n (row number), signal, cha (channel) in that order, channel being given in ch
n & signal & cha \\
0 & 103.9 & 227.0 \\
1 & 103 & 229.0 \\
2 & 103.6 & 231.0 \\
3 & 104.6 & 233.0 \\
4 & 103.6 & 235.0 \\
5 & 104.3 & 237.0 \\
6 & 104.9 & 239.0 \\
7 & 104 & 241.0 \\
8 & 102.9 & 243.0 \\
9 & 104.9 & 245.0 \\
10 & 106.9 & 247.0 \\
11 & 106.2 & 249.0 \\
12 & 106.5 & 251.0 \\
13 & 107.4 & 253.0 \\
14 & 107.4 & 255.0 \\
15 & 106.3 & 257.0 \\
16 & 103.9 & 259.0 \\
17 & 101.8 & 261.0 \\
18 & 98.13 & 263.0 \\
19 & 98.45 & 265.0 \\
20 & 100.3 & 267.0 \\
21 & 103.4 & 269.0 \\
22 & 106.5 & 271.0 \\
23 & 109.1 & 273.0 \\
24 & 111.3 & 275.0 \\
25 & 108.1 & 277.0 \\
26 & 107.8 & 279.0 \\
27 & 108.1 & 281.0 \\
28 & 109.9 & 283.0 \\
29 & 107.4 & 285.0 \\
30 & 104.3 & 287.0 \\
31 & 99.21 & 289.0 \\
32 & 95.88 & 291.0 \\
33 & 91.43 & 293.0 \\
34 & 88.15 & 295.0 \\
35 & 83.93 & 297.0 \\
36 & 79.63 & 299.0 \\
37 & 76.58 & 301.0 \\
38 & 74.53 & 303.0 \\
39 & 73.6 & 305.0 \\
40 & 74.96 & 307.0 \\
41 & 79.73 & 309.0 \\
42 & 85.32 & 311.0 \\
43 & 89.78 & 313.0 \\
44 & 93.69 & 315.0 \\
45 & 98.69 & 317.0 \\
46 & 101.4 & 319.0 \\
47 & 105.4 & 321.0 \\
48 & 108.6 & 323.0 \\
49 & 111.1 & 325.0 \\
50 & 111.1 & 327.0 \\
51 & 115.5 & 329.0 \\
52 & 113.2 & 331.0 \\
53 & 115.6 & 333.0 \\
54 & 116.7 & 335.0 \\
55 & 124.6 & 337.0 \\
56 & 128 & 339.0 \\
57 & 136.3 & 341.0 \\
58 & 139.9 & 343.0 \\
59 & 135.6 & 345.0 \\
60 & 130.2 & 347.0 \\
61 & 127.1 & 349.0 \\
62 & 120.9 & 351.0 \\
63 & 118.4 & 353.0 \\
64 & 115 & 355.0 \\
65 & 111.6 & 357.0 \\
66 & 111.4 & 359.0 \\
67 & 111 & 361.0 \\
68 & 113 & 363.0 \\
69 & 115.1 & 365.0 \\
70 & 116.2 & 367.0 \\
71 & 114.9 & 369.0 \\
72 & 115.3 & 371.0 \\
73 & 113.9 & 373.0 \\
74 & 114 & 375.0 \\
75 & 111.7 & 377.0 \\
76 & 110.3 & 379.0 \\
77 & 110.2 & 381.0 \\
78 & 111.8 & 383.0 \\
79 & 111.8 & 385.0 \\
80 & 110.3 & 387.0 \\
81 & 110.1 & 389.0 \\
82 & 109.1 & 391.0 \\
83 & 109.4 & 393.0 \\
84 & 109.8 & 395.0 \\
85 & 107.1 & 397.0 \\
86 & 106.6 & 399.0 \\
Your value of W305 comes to 6.3 ch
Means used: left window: 106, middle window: 85.6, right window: 116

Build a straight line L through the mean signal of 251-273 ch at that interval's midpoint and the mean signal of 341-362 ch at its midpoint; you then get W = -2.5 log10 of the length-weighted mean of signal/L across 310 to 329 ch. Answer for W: 0.147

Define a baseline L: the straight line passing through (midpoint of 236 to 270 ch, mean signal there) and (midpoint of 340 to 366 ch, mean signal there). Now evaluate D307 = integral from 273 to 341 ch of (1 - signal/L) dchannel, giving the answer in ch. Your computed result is 7.94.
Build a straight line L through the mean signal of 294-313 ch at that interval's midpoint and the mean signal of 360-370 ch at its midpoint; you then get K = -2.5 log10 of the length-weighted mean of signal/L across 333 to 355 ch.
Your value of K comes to -0.23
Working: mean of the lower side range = 80.1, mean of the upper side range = 114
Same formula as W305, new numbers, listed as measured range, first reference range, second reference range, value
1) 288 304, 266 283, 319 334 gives 3.30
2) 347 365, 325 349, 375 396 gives 0.29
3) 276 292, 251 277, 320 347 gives 0.60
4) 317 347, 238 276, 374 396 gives -2.82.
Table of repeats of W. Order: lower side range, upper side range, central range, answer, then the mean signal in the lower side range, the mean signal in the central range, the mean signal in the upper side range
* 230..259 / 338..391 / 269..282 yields 0.003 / 105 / 108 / 118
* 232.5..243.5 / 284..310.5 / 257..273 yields -0.069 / 104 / 103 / 86.8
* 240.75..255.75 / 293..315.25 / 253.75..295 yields -0.100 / 106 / 104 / 81.8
